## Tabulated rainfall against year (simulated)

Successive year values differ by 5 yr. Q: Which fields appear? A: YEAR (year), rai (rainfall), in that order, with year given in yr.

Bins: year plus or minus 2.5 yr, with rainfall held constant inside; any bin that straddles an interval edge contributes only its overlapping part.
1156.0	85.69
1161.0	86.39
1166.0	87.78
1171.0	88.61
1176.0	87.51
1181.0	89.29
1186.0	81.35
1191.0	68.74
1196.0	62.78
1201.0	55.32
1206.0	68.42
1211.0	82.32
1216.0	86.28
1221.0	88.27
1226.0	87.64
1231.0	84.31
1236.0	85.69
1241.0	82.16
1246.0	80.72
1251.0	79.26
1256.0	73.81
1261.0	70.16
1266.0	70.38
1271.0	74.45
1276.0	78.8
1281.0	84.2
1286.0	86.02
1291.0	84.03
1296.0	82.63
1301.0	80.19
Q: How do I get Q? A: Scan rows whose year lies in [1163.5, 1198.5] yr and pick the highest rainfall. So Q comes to 89.29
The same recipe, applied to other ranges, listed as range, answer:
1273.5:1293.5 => 86.02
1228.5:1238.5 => 85.69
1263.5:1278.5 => 78.8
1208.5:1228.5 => 88.27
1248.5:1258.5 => 79.26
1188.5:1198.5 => 68.74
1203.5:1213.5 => 82.32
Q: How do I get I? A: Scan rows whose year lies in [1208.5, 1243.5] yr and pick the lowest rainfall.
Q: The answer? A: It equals 82.16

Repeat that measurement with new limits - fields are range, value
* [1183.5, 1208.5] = 55.32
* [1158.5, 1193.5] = 68.74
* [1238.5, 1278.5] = 70.16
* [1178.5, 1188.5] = 81.35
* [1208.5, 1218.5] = 82.32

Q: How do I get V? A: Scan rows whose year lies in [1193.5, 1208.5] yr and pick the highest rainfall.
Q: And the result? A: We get 68.42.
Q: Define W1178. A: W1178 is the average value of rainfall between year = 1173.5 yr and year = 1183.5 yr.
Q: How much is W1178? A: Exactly 88.4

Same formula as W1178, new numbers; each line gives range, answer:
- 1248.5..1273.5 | 73.6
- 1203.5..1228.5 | 82.6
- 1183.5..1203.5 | 67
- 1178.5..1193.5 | 79.8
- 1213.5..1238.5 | 86.4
